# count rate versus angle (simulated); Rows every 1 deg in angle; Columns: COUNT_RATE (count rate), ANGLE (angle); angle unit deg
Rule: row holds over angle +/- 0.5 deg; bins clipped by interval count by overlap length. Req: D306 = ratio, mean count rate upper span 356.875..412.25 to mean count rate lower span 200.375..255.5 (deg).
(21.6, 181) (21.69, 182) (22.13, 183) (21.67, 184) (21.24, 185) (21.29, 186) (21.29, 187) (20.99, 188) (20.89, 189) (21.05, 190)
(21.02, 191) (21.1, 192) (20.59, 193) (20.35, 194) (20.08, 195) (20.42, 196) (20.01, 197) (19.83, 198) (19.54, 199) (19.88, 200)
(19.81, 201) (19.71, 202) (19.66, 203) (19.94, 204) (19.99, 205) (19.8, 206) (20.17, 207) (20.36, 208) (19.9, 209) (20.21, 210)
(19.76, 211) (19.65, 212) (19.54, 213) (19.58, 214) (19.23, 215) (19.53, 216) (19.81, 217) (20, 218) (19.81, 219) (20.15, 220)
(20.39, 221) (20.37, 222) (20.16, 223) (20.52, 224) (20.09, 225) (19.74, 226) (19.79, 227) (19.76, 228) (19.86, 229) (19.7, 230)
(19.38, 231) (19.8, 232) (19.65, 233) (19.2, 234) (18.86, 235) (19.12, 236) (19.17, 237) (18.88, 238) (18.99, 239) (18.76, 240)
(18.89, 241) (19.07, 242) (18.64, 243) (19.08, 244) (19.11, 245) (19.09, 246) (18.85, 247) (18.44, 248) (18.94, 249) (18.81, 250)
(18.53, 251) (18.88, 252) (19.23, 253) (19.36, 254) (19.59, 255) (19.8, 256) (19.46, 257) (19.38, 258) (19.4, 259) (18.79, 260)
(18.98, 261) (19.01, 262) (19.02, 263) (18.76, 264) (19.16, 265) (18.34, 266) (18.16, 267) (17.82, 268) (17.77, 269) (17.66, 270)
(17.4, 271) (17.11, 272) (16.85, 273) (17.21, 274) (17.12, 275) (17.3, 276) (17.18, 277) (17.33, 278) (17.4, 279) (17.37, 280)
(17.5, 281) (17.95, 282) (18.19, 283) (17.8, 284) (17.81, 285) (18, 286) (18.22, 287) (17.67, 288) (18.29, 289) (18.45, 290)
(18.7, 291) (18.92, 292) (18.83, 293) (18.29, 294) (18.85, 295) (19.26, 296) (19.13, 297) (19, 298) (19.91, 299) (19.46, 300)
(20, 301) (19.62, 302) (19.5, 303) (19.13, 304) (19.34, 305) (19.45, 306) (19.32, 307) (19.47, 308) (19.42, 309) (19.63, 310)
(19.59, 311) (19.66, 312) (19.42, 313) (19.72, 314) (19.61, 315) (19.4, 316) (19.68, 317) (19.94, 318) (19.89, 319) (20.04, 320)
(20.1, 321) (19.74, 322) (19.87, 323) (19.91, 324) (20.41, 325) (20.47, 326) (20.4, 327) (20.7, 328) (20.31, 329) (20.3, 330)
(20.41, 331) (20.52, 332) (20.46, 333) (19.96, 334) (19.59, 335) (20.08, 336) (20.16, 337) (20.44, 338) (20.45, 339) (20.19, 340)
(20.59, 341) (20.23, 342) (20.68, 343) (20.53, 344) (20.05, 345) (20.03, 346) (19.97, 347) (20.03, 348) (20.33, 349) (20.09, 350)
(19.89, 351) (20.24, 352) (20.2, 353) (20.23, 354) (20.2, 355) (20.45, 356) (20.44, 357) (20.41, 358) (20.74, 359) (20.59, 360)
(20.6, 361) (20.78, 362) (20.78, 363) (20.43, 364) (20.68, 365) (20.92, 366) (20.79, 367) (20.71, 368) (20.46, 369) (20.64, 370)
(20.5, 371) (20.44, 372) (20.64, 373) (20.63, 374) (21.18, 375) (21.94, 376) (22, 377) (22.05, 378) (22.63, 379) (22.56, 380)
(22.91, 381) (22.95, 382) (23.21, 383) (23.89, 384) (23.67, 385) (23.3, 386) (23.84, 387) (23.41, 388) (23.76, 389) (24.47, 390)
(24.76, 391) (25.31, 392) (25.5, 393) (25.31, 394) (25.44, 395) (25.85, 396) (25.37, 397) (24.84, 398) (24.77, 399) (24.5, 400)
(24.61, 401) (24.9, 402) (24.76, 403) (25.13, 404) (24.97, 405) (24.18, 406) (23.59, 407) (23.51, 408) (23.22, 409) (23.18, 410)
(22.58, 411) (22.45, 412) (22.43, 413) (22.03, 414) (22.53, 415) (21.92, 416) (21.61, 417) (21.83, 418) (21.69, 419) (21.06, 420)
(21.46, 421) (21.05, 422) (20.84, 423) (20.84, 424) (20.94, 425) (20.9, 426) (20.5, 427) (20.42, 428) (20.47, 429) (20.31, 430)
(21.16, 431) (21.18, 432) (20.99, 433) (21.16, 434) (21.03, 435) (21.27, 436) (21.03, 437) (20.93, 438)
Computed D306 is 1.17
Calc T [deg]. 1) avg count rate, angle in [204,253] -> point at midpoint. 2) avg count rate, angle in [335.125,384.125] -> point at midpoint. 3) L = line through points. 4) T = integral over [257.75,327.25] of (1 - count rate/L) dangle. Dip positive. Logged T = 4.6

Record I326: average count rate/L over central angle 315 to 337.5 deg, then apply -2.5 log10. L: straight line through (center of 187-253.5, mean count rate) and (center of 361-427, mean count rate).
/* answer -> 0.074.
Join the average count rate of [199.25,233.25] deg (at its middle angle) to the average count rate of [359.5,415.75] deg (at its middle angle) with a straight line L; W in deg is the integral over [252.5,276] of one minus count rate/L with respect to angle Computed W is 2.5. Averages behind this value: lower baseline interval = 19.9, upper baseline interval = 22.9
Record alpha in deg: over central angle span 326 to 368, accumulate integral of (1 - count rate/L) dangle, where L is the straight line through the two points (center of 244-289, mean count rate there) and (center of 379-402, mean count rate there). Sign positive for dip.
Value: 3.4 deg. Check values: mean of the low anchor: 18.3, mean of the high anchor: 24.3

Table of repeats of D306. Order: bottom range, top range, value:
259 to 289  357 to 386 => 1.20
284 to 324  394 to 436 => 1.18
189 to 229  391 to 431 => 1.15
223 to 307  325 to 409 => 1.16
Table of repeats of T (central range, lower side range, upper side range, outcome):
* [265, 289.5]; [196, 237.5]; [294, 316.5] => 2.34 deg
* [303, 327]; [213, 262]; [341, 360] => 0.34 deg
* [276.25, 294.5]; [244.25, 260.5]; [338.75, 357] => 1.42 deg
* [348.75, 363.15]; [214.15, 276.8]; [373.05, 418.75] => 1.24 deg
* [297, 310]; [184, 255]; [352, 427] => 0.99 deg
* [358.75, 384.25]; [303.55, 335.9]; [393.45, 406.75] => 1.98 deg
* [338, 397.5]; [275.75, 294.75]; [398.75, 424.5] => -1.36 deg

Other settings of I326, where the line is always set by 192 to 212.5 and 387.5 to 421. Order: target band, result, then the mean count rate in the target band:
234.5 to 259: 0.098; 19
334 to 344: 0.116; 20.3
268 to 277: 0.225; 17.3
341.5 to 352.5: 0.127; 20.2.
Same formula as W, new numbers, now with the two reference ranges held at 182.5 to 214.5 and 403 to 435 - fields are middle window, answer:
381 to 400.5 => -2.35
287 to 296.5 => 1.12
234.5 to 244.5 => 0.83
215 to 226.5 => 0.28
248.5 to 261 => 0.96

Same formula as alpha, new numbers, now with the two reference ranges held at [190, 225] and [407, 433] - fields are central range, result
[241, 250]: 0.6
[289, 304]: 1.2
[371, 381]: -0.1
